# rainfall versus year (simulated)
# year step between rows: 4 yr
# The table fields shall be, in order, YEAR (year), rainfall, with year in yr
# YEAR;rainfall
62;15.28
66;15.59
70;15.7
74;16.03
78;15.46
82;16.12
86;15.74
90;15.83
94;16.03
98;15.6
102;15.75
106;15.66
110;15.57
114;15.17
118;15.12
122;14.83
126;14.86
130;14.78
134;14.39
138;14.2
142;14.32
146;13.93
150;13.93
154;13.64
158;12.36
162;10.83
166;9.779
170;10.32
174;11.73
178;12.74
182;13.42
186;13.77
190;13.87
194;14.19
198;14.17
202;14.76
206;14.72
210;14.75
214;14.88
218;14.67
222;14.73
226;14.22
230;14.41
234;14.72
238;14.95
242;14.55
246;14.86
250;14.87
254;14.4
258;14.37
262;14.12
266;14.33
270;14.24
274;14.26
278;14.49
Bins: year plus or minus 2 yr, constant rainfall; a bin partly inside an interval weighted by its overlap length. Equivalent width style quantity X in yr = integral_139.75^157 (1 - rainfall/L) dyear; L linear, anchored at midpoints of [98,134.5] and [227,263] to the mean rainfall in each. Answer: 1.3 yr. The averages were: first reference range 15.2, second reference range 14.6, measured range 13.9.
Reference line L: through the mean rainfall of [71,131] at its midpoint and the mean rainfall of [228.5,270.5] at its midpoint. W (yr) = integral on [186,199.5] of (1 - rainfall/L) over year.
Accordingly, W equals 0.8 yr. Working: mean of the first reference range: 15.5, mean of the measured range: 14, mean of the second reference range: 14.5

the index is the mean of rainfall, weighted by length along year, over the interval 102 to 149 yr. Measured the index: 14.8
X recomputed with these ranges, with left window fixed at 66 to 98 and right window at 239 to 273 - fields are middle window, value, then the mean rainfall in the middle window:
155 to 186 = 6.81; 11.8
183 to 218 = 1.23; 14.4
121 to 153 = 2.13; 14.4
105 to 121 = 0.25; 15.3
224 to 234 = 0.19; 14.4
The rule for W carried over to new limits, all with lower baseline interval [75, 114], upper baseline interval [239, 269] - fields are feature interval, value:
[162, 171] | 2.96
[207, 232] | 0.27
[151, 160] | 1.27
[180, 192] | 1.07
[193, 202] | 0.38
